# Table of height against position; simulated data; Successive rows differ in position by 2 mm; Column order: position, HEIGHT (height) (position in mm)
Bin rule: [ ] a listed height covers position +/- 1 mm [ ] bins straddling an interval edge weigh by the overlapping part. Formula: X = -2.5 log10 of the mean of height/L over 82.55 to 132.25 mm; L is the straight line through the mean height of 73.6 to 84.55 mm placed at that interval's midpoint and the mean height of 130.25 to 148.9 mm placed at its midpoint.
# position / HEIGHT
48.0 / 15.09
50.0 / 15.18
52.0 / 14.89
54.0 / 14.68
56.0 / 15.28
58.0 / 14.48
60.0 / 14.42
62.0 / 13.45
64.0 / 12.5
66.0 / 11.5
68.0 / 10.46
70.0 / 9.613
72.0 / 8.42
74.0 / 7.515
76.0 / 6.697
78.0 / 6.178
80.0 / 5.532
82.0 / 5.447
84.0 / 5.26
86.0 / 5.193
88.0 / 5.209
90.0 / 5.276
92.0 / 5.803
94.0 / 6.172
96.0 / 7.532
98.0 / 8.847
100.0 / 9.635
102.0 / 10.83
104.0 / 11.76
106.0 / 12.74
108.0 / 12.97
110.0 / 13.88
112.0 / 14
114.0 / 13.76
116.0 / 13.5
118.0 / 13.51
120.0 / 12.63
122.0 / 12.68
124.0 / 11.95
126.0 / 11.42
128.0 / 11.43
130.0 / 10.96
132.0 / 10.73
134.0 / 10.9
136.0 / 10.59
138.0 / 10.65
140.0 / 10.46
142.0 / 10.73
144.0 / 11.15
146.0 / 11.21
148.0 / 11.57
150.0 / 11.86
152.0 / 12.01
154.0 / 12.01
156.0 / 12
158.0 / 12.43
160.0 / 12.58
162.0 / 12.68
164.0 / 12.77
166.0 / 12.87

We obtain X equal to -0.21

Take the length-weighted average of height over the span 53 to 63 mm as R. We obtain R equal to 14.5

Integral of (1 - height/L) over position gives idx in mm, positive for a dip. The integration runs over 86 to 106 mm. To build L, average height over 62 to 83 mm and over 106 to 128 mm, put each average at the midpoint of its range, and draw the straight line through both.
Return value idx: 5.52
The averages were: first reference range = 8.63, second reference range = 12.9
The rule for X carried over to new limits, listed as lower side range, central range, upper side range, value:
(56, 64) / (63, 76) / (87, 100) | 0.23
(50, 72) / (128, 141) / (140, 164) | 0.12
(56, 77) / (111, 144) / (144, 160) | -0.02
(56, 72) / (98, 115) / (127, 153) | -0.06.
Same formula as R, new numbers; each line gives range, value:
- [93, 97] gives 6.85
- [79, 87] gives 5.36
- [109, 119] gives 13.7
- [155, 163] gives 12.4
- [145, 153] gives 11.7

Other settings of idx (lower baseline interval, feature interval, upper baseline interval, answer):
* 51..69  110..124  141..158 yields -1.1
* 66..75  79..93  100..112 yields 6.9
